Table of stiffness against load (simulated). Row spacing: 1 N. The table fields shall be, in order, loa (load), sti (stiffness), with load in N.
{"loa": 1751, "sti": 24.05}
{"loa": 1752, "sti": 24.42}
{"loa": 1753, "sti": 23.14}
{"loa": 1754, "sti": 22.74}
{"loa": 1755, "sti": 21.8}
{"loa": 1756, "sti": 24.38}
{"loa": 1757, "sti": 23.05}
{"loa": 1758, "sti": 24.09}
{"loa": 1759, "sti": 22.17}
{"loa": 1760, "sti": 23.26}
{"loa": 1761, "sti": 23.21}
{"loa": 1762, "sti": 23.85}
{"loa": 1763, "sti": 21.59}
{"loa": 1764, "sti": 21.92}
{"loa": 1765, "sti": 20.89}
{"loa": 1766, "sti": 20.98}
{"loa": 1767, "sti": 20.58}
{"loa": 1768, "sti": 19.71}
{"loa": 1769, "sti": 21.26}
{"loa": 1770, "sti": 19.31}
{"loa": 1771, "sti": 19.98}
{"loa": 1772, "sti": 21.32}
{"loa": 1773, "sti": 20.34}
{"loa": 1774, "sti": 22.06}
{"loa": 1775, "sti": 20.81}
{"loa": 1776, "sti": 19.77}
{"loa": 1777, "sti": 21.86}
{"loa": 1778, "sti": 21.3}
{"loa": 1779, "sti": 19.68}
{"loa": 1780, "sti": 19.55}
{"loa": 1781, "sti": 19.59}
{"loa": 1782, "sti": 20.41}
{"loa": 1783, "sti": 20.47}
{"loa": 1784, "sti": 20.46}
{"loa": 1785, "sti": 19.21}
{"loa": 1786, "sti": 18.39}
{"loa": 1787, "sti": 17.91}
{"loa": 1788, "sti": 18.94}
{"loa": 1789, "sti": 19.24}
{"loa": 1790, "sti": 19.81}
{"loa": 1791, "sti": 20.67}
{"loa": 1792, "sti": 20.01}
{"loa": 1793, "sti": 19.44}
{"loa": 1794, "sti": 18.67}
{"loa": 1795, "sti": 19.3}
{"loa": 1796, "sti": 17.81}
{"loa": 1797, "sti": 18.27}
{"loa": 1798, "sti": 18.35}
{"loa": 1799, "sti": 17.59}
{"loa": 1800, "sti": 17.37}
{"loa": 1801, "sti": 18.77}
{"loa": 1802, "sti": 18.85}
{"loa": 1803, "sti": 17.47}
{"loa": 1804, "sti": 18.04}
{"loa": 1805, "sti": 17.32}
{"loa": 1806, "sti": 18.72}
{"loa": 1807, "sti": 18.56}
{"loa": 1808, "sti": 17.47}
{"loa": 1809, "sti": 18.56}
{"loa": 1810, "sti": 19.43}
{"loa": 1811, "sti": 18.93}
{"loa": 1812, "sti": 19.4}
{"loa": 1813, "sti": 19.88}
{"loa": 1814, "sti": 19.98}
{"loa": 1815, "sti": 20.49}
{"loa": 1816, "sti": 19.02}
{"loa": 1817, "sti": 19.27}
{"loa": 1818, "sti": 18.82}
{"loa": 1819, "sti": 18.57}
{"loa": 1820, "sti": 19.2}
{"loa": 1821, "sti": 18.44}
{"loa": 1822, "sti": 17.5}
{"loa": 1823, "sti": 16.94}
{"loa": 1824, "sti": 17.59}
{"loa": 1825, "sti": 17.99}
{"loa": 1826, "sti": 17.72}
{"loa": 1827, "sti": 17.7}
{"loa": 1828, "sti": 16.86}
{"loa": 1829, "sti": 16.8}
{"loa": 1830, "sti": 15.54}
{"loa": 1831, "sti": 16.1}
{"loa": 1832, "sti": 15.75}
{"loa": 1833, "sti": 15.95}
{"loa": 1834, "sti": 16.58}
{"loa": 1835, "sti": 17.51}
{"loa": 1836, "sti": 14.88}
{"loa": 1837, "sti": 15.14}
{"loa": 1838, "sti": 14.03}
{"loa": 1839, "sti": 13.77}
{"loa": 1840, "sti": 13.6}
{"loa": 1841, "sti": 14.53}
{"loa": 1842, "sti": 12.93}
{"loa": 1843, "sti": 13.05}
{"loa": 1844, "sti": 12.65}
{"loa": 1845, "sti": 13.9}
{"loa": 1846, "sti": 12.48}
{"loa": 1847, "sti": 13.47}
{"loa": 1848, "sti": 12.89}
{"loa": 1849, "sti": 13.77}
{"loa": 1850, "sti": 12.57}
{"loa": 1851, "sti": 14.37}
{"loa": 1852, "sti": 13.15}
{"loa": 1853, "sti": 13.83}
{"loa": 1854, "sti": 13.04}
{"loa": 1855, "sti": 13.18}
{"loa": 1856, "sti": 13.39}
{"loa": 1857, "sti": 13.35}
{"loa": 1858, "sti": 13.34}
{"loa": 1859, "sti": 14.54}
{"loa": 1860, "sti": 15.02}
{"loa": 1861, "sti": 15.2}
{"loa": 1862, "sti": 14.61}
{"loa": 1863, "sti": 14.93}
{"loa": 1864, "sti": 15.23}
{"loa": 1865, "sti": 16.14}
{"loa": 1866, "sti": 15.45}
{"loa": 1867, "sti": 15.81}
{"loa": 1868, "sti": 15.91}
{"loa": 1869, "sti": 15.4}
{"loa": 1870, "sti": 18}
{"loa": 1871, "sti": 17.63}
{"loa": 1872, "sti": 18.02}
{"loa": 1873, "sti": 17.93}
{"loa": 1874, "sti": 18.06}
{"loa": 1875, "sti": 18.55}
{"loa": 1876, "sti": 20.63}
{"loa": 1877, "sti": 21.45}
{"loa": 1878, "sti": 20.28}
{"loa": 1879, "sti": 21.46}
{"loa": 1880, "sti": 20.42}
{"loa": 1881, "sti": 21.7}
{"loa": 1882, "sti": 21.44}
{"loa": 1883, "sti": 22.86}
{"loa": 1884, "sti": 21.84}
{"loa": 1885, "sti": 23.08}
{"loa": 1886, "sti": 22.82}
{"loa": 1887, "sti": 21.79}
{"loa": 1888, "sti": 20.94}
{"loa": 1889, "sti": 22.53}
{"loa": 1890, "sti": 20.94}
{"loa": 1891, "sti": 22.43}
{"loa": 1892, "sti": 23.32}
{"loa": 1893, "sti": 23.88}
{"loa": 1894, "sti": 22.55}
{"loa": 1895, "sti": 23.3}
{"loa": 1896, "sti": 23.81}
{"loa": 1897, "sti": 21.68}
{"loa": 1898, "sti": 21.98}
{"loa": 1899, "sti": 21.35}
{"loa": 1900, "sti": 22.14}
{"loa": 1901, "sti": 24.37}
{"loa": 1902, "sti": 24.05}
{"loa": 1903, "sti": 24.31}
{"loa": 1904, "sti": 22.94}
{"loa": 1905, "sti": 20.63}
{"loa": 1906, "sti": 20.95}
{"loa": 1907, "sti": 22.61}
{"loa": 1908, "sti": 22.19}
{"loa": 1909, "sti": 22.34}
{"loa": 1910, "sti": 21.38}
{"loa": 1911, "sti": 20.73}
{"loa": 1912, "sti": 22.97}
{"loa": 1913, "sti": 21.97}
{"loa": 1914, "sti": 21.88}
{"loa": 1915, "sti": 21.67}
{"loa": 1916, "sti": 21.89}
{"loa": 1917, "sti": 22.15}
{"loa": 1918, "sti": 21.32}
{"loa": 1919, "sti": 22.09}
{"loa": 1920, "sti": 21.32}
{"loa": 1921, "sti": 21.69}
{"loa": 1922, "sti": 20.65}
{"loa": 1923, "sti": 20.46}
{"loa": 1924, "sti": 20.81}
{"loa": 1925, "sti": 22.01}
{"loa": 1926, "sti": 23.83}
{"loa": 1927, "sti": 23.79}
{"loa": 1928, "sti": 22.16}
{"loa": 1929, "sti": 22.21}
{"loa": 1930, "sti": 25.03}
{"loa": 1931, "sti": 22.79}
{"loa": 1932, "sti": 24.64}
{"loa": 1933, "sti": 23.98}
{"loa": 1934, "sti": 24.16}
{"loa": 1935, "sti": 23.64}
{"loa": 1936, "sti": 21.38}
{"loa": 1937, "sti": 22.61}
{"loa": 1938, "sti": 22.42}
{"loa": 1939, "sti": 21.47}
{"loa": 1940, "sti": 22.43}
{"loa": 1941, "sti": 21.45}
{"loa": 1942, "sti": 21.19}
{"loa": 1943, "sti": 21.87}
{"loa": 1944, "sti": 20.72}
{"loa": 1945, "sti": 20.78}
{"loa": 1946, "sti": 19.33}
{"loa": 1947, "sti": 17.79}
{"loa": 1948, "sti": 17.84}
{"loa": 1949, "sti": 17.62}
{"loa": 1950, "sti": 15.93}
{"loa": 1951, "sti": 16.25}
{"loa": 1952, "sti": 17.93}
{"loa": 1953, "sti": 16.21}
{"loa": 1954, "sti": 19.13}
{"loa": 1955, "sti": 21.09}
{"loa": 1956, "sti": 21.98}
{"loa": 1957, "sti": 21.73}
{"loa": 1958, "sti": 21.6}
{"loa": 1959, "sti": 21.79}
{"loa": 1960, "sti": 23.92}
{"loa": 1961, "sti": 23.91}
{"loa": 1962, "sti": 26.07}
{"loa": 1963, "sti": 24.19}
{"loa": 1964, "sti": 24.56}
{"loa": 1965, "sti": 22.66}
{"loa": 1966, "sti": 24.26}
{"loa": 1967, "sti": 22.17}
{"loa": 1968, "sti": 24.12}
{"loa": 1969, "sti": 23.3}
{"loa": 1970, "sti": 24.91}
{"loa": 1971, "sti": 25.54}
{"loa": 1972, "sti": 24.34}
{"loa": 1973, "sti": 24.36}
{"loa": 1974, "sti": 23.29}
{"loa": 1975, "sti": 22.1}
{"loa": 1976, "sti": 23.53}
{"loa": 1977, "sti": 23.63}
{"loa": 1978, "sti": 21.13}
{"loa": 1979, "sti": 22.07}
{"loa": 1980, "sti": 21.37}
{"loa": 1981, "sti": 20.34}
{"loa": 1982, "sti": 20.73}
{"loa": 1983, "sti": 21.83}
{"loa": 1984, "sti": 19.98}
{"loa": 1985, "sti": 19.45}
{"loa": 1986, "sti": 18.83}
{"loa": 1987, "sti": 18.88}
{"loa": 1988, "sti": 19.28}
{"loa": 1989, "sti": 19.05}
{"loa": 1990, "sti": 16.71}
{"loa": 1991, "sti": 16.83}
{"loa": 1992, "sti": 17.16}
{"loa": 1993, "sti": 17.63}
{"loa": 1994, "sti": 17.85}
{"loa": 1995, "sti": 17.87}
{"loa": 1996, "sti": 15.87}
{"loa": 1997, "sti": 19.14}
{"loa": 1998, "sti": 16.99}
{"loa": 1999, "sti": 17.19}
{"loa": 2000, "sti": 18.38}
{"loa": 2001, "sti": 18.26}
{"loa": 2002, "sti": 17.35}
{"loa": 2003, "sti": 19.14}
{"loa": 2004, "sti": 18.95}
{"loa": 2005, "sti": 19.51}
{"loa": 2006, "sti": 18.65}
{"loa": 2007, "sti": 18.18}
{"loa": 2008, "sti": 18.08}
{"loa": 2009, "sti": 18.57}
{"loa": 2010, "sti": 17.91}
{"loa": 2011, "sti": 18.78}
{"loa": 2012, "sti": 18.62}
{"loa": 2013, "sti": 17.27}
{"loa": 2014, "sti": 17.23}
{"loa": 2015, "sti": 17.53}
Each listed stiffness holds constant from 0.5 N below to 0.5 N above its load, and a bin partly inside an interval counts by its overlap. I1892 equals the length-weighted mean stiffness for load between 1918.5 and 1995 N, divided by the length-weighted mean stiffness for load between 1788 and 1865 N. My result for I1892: 1.3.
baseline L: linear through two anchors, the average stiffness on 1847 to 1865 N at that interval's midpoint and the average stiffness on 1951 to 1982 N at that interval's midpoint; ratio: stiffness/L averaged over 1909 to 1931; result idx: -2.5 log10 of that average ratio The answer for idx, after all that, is -0.17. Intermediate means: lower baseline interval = 14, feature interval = 22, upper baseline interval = 22.4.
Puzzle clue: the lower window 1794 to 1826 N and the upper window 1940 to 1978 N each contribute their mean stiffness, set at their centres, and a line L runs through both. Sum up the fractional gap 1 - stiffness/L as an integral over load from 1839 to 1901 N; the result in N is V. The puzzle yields 6.6 N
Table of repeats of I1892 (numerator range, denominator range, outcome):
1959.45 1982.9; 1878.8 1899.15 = 1.05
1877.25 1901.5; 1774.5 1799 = 1.14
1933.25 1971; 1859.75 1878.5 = 1.26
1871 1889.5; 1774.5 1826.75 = 1.09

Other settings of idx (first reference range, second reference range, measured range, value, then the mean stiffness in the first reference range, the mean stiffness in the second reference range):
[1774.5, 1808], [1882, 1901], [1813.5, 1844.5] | 0.22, 19.1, 22.4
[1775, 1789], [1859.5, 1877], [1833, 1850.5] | 0.25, 19.8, 16.8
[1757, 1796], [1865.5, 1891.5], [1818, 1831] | 0.16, 20.6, 19.9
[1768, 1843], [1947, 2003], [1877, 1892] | -0.13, 18.3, 20.5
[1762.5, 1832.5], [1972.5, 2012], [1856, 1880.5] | 0.14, 19.1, 19.3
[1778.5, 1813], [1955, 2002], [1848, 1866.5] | 0.36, 18.9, 21.1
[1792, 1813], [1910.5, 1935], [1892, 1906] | -0.06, 18.5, 22.4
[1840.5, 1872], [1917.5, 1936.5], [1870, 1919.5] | -0.16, 14.4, 22.5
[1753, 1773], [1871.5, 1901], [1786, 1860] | 0.28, 21.9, 21.5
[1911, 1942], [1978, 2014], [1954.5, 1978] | -0.16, 22.3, 18.7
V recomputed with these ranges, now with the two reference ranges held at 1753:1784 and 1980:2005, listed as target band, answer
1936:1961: -1.5 N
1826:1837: 2.3 N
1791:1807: 1.9 N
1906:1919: -1.5 N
